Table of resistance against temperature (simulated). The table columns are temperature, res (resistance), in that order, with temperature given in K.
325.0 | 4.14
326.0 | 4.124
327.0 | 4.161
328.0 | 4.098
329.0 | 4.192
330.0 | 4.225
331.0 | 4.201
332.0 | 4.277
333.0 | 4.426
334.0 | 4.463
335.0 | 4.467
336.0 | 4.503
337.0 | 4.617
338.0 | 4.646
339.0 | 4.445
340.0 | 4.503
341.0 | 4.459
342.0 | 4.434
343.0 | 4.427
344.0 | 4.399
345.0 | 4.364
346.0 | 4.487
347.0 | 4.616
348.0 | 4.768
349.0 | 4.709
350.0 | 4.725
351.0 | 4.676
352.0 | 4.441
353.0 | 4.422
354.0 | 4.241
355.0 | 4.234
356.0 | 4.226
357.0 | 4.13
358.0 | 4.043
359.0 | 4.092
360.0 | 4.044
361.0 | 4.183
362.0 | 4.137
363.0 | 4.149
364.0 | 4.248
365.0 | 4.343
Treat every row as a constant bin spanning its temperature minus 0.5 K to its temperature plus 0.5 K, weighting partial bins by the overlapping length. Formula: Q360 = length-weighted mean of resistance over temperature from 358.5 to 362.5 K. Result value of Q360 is 4.11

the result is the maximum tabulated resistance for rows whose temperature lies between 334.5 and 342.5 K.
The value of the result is 4.646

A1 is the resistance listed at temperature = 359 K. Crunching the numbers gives 4.092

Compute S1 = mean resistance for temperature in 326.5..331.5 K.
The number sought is 4.18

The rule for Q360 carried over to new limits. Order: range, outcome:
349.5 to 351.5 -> 4.7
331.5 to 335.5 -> 4.41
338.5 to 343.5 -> 4.45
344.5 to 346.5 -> 4.43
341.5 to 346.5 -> 4.42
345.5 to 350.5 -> 4.66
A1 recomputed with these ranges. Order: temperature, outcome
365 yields 4.343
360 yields 4.044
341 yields 4.459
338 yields 4.646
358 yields 4.043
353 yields 4.422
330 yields 4.225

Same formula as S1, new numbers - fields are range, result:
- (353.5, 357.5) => 4.21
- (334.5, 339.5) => 4.54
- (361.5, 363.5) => 4.14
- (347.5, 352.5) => 4.66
